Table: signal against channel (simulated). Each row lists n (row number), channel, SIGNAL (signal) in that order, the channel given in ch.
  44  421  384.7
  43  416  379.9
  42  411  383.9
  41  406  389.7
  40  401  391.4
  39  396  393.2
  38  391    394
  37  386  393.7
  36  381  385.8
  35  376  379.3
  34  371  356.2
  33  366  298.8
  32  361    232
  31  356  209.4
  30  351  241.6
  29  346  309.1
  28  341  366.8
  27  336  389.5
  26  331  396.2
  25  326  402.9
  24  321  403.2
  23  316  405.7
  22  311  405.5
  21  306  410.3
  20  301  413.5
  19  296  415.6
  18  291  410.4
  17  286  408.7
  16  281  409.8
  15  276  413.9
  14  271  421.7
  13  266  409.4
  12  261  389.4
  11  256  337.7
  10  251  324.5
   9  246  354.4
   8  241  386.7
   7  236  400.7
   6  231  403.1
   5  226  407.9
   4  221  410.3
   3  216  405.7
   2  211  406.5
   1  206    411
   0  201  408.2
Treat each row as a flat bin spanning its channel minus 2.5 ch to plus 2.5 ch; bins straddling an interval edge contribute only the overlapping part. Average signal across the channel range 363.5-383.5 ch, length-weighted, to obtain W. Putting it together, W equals 355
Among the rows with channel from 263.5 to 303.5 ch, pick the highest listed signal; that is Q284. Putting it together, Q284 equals 421.7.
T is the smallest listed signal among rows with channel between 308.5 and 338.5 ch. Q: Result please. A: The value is 389.5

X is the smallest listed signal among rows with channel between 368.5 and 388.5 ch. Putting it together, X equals 356.2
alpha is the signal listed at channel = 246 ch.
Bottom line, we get 354.4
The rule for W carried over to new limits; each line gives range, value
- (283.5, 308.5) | 412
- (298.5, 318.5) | 409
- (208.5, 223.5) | 408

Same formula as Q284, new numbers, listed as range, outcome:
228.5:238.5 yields 403.1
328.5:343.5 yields 396.2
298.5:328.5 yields 413.5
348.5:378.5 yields 379.3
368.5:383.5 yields 385.8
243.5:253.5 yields 354.4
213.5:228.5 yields 410.3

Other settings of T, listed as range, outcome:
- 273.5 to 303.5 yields 408.7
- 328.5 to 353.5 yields 241.6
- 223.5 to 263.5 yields 324.5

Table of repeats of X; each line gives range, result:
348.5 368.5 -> 209.4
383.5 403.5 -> 391.4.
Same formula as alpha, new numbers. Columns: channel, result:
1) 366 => 298.8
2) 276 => 413.9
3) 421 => 384.7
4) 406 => 389.7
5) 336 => 389.5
